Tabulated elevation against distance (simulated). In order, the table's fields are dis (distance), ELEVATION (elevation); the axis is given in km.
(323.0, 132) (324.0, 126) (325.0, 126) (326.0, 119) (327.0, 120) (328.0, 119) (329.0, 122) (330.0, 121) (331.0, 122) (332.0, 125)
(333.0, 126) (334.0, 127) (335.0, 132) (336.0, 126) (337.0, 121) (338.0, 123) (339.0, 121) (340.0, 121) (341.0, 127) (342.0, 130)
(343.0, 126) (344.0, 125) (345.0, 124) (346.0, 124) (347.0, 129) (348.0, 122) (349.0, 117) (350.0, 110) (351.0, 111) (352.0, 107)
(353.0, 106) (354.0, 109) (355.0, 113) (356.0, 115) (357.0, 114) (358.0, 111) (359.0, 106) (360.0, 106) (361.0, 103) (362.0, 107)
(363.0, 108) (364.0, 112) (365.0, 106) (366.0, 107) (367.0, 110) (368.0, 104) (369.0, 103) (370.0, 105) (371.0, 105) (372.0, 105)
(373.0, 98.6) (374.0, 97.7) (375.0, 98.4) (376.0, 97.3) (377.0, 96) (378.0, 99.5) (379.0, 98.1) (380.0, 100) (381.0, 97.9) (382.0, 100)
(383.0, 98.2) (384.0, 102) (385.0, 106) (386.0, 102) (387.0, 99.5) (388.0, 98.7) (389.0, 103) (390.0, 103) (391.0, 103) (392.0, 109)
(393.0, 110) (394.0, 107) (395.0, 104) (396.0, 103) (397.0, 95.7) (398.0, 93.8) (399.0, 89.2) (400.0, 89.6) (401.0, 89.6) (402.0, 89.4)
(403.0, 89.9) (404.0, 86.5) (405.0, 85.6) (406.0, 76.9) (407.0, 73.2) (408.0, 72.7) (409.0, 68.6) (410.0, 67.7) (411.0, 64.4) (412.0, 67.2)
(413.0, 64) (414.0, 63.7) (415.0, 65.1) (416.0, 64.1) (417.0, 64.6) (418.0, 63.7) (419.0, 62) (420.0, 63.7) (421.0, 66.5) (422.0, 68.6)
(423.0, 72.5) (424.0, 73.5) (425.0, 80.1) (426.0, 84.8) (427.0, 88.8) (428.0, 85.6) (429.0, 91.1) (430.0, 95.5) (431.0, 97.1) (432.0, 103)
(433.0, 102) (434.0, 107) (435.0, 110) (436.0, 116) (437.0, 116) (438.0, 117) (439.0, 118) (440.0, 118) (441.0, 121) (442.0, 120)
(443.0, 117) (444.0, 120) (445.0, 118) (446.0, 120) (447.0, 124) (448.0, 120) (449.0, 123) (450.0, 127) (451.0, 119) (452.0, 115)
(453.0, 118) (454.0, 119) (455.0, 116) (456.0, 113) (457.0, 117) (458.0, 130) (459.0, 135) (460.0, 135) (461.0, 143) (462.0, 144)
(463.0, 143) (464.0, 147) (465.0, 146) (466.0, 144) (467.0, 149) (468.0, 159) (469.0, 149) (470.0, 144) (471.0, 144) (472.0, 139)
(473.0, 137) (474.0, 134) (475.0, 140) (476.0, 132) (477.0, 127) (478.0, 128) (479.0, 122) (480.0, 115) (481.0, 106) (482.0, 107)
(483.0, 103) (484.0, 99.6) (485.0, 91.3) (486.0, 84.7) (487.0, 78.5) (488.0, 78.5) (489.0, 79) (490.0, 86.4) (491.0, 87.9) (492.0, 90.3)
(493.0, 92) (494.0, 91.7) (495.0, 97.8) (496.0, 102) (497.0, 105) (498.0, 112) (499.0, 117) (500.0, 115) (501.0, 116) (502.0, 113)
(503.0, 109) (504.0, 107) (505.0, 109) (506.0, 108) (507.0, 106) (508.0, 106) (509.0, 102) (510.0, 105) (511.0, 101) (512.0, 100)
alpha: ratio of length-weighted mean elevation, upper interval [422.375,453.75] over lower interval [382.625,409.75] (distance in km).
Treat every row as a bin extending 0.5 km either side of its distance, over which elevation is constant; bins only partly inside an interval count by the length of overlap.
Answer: 1.14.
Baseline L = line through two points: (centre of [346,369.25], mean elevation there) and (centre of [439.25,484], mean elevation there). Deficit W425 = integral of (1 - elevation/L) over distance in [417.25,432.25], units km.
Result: 5.27 km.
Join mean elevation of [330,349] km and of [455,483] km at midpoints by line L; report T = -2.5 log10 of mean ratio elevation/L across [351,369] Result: 0.16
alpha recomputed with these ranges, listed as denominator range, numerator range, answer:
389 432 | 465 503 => 1.38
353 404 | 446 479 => 1.30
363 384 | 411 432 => 0.73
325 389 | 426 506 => 1.03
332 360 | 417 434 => 0.68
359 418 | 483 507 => 1.06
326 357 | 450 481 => 1.10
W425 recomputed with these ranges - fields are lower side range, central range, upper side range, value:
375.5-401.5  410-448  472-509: 4.1 km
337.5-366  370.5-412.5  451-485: 9.2 km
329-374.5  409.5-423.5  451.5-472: 6.8 km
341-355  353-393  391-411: 0.2 km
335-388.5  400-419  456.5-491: 6.9 km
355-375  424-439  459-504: 1.8 km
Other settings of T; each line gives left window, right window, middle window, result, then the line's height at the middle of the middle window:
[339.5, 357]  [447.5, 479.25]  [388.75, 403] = 0.25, 125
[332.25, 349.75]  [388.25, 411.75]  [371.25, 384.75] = 0.04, 103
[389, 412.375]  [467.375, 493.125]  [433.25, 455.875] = -0.15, 103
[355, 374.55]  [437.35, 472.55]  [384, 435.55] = 0.34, 118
